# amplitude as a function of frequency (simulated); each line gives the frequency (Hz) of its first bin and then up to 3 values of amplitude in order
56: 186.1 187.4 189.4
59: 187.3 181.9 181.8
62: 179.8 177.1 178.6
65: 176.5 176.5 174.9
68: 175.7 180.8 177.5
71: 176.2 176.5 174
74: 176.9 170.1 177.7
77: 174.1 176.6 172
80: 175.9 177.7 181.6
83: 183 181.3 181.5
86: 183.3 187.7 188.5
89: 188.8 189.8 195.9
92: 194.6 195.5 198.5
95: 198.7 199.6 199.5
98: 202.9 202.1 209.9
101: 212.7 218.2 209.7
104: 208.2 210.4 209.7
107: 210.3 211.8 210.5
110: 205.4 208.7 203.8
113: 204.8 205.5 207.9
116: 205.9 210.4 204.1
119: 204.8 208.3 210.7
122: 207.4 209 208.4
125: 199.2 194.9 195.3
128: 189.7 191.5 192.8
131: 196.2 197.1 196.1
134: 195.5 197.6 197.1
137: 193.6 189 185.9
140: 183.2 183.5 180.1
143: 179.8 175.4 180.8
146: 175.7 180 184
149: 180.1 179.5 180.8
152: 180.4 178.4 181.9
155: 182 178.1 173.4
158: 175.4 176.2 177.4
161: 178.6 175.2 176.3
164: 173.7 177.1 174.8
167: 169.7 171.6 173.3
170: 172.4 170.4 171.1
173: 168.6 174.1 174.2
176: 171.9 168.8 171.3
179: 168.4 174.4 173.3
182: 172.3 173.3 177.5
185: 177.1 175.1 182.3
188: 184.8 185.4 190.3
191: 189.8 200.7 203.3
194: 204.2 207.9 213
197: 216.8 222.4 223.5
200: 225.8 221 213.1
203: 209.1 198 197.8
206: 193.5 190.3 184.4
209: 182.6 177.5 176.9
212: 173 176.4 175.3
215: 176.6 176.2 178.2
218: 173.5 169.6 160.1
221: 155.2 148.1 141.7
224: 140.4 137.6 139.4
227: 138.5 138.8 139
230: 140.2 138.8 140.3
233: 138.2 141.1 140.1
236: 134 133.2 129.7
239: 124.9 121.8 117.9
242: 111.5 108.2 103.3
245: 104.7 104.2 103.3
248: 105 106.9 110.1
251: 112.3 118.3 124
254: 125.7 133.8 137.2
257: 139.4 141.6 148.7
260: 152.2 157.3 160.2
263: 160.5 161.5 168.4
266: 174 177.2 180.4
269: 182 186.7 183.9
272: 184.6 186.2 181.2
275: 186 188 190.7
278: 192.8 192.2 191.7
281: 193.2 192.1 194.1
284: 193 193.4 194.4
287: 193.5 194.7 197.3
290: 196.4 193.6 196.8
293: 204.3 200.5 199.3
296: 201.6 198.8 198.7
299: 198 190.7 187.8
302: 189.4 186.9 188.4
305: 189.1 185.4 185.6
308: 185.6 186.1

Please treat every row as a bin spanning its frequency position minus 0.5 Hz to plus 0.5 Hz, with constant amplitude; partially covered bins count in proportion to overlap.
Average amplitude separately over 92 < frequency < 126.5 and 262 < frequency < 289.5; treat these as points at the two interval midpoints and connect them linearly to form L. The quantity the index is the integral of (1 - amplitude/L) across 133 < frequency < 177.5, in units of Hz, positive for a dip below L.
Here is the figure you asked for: 4.7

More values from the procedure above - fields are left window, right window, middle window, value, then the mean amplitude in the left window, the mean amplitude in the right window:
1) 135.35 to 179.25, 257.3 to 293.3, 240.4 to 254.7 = 5.5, 178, 182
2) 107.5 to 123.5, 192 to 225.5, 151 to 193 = 3.8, 207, 186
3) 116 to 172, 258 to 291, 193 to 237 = 2.5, 186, 182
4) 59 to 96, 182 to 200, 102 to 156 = -2.2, 182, 196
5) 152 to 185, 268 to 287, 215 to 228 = 1.9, 174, 189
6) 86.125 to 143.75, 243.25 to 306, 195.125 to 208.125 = -1.8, 200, 170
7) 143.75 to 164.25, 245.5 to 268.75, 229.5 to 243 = 1.5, 178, 140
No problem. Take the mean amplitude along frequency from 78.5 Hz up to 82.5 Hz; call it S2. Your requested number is 177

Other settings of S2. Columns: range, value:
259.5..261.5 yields 155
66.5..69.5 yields 177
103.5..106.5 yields 209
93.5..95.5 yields 199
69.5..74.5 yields 176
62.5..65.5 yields 177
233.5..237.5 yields 137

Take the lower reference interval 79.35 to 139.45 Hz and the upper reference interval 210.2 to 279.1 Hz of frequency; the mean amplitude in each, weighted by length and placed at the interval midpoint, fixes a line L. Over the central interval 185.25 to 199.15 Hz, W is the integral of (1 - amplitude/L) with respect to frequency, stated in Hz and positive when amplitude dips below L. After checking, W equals -2.53 Hz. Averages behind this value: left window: 199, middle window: 199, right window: 149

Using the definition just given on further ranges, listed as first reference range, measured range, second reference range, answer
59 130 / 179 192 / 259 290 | 0.5 Hz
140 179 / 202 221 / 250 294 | -0.8 Hz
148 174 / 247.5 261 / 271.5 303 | 4.3 Hz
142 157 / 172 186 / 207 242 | -0.3 Hz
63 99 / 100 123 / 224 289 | -3.9 Hz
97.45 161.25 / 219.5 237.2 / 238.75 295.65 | 3.0 Hz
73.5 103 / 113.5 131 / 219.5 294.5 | -1.9 Hz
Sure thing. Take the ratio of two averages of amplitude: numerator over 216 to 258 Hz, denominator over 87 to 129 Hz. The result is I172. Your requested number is 0.65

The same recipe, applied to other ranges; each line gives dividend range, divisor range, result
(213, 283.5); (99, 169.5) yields 0.78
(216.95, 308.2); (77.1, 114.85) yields 0.82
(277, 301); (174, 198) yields 1.05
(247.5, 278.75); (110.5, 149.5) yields 0.80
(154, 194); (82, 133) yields 0.88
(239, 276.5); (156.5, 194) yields 0.81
